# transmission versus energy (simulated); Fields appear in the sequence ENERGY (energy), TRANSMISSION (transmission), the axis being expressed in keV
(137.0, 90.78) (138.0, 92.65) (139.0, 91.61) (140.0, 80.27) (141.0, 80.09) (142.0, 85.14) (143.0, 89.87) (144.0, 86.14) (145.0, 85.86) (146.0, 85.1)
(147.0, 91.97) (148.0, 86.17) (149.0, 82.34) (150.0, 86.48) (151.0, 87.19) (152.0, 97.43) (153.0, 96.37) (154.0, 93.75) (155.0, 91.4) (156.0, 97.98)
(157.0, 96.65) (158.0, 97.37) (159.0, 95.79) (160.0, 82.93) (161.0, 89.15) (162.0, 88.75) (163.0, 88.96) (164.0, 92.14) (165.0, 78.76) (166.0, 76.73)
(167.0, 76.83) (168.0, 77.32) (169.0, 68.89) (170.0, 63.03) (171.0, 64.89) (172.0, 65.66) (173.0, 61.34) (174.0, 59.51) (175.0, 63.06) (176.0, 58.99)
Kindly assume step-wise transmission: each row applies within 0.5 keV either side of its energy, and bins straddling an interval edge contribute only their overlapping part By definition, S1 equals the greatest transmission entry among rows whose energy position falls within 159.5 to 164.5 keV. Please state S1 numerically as 92.14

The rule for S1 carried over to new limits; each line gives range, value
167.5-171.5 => 77.32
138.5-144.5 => 91.61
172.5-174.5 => 61.34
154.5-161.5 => 97.98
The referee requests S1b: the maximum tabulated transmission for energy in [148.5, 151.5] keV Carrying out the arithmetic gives 87.19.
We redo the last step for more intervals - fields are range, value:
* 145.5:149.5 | 91.97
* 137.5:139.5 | 92.65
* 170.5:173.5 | 65.66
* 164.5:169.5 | 78.76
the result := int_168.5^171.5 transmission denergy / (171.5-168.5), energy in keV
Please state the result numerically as 65.6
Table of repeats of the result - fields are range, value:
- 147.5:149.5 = 84.3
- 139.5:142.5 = 81.8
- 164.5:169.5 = 75.7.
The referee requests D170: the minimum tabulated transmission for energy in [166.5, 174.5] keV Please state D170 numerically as 59.51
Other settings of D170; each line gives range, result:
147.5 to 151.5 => 82.34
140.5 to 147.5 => 80.09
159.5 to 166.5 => 76.73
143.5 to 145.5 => 85.86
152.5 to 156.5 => 91.4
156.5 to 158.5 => 96.65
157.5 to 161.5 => 82.93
